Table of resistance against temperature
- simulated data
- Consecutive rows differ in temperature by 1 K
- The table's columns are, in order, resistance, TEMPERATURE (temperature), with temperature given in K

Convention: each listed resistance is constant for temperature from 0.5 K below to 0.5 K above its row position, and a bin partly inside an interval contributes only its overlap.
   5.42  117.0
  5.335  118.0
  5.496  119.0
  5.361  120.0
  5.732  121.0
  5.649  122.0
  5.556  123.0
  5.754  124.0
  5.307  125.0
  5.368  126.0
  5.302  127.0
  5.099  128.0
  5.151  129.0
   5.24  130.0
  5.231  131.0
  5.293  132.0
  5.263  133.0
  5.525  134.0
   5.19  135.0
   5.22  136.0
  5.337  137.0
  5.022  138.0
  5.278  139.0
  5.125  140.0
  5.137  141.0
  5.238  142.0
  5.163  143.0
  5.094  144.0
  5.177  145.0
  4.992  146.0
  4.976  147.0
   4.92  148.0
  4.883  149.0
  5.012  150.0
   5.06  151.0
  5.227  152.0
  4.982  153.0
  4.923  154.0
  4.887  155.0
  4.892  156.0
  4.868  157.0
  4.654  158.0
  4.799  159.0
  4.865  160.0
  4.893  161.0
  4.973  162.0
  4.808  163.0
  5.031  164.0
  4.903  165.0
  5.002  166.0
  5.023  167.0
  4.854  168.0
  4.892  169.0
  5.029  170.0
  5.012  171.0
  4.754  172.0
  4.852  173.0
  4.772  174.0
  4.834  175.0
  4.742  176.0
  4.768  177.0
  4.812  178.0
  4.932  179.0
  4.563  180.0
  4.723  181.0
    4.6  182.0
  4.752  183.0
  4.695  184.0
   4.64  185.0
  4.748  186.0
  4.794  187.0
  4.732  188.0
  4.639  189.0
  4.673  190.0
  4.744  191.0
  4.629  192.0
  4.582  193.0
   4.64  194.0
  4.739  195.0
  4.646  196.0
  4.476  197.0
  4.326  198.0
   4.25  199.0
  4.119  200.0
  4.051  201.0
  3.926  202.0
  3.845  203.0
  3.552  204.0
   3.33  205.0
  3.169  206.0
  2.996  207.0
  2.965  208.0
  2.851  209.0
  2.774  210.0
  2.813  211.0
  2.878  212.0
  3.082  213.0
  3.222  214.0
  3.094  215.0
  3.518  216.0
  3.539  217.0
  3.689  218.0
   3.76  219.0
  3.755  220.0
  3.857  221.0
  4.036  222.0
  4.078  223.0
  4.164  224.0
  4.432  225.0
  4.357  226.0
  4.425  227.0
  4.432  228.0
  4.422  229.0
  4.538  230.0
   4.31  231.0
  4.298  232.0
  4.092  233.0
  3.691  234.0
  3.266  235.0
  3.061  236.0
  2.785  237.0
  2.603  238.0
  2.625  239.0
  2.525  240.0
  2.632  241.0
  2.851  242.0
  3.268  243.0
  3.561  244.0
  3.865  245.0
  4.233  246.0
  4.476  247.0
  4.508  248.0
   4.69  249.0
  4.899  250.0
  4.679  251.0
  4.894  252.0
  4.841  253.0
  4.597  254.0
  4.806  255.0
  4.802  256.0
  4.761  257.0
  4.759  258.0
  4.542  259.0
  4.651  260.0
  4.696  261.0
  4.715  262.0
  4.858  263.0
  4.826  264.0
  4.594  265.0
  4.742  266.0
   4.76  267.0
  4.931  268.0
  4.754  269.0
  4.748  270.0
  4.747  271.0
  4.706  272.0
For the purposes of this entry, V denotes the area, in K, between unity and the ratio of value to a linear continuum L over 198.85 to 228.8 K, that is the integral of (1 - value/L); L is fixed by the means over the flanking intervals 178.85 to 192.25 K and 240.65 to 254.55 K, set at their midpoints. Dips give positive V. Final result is 5.5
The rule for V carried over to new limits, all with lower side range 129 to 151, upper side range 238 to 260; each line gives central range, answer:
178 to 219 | 5.16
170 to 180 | -0.01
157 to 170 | 0.09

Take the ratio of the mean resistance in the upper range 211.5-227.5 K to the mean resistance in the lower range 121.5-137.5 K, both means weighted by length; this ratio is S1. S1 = 0.70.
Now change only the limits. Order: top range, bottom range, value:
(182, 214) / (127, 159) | 0.79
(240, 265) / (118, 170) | 0.85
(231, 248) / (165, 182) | 0.71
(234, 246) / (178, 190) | 0.65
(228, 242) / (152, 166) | 0.71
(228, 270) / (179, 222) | 1.05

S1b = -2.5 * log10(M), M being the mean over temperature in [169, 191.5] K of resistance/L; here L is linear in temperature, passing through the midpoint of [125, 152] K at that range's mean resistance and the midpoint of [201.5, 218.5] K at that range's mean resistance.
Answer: -0.18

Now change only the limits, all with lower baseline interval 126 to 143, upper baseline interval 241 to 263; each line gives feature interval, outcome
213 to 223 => 0.27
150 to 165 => 0.03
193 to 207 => 0.18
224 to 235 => 0.08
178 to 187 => 0.04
